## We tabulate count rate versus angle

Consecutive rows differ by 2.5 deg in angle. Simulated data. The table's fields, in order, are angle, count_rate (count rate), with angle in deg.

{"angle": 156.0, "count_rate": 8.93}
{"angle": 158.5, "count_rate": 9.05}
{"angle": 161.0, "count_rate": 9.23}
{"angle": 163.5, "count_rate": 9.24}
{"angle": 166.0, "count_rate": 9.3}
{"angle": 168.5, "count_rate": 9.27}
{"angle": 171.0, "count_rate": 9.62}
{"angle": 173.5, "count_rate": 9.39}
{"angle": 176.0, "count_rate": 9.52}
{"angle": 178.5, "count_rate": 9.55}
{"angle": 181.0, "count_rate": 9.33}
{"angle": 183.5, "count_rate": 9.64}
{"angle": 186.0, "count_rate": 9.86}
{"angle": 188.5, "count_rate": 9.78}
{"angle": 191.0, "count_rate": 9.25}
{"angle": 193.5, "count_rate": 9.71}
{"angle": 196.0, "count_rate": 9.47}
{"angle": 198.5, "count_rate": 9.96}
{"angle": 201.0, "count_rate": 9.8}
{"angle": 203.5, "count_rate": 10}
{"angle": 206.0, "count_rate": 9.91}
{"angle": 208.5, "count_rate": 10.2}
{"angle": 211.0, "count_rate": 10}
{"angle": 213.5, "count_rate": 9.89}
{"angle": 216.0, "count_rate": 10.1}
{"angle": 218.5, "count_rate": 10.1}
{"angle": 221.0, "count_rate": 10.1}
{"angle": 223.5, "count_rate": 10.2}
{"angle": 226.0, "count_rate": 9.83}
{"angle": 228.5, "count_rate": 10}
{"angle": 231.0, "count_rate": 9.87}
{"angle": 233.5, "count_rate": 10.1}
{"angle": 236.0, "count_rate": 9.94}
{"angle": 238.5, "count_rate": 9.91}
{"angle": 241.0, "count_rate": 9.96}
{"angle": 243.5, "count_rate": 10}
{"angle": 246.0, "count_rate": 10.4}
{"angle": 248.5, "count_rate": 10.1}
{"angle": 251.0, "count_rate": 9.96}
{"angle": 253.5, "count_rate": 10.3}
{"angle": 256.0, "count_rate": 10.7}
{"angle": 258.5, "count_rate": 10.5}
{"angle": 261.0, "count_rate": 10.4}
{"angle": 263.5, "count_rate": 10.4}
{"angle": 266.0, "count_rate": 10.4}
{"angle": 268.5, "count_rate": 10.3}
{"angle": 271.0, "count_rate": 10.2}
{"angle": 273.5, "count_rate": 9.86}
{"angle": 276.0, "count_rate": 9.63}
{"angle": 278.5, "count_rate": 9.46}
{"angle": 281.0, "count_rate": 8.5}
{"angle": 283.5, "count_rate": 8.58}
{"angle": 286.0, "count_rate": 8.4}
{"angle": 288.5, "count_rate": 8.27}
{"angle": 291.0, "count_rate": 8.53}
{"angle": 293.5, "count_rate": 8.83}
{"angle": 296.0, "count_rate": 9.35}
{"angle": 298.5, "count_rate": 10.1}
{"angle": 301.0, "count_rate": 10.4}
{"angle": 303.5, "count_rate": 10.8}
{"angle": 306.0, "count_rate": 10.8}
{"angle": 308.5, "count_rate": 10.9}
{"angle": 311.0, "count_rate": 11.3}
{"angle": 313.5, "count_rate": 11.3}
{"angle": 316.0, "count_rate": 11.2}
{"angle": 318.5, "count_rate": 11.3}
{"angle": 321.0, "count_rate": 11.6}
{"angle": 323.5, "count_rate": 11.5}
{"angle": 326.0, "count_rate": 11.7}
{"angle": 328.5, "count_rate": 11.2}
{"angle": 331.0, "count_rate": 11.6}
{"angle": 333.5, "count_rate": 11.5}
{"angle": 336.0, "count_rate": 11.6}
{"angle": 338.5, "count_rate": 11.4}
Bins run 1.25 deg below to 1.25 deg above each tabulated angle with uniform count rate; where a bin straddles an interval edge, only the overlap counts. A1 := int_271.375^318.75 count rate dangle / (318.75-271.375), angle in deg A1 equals 9.84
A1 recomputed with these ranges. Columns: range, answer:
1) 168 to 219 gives 9.73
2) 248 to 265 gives 10.3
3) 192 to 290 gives 9.88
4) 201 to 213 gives 10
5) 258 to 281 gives 10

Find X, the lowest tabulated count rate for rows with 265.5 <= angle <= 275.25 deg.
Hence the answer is 9.86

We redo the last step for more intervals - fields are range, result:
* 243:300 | 8.27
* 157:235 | 9.05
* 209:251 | 9.83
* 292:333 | 8.83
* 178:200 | 9.25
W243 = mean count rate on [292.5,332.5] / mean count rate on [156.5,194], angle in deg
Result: 1.15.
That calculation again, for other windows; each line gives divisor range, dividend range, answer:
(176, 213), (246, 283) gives 1.03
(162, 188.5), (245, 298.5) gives 1.02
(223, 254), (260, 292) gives 0.94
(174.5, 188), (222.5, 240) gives 1.04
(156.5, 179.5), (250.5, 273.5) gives 1.11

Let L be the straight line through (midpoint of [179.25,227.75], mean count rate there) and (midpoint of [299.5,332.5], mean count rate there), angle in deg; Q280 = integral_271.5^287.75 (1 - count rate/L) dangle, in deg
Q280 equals 2.5 deg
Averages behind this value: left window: 9.85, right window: 11.2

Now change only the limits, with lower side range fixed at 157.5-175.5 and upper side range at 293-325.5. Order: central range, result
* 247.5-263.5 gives -0.2 deg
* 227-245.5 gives 0.1 deg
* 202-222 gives -0.5 deg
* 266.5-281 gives 0.9 deg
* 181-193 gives -0.1 deg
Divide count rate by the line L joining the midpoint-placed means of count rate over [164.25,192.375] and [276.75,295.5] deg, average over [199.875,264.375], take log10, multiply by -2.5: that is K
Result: -0.11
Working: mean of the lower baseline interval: 9.5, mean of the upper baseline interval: 8.71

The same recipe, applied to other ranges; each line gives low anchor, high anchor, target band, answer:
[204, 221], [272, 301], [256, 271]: -0.11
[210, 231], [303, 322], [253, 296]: 0.12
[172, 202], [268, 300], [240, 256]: -0.09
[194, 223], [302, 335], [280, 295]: 0.27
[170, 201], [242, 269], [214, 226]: -0.01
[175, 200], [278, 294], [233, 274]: -0.14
